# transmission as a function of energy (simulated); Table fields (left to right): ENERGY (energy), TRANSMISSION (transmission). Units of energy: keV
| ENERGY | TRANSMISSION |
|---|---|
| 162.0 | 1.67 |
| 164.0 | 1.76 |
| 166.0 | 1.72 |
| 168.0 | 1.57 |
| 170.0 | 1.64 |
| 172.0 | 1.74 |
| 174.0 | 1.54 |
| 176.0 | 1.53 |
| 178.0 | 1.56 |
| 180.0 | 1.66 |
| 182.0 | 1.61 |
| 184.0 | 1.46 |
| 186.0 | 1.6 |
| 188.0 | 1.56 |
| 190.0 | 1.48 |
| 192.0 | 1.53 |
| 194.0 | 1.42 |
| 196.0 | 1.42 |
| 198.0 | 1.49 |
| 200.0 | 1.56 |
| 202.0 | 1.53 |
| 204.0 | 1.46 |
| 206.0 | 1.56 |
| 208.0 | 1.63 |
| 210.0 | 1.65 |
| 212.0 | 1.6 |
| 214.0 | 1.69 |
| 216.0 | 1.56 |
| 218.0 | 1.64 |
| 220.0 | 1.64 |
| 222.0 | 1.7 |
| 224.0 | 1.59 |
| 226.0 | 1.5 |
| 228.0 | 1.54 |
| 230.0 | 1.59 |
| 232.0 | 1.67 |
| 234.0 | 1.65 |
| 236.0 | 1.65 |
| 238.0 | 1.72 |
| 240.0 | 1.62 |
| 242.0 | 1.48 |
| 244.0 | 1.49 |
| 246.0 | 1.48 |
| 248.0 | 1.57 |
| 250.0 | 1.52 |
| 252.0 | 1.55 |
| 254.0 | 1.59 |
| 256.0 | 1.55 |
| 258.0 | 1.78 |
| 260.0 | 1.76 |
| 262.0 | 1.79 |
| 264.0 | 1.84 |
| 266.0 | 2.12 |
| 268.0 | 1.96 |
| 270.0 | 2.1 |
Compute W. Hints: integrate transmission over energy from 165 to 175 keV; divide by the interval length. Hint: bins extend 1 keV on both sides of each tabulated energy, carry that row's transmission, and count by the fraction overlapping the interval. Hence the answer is 1.64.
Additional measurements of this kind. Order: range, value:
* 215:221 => 1.61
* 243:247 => 1.48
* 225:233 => 1.57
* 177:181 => 1.61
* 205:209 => 1.59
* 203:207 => 1.51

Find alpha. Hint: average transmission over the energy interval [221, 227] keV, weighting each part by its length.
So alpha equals 1.6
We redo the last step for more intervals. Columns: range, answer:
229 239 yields 1.66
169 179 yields 1.6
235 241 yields 1.66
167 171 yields 1.6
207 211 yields 1.64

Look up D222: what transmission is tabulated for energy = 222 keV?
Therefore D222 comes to 1.7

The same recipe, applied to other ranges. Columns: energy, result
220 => 1.64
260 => 1.76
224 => 1.59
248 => 1.57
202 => 1.53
